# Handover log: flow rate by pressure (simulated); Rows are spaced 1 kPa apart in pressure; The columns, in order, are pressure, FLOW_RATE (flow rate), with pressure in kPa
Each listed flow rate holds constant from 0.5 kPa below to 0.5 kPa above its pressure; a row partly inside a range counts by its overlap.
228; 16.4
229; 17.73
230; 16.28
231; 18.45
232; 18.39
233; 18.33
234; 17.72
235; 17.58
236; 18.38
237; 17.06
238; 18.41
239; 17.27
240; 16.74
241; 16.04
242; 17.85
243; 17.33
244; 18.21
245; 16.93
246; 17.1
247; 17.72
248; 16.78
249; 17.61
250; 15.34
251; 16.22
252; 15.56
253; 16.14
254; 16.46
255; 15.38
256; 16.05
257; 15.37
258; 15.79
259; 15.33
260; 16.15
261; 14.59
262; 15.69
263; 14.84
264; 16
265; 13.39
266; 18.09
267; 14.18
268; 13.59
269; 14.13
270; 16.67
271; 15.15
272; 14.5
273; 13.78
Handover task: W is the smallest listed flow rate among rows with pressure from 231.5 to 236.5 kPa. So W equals 17.58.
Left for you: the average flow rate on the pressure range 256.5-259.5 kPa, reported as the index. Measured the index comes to 15.5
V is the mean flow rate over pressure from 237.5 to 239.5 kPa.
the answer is 17.8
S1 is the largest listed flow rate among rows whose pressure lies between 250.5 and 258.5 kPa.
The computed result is 16.46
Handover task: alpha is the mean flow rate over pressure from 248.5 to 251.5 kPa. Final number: 16.4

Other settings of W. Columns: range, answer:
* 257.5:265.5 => 13.39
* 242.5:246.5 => 16.93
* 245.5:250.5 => 15.34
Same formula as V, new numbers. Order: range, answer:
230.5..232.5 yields 18.4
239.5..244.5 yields 17.2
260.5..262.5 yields 15.1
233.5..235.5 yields 17.6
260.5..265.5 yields 14.9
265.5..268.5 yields 15.3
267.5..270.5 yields 14.8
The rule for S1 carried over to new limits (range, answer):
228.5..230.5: 17.73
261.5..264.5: 16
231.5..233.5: 18.39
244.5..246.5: 17.1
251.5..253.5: 16.14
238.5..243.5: 17.85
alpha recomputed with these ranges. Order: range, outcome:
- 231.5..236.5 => 18.1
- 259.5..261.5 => 15.4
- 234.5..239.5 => 17.7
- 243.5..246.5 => 17.4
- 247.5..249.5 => 17.2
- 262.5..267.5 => 15.3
